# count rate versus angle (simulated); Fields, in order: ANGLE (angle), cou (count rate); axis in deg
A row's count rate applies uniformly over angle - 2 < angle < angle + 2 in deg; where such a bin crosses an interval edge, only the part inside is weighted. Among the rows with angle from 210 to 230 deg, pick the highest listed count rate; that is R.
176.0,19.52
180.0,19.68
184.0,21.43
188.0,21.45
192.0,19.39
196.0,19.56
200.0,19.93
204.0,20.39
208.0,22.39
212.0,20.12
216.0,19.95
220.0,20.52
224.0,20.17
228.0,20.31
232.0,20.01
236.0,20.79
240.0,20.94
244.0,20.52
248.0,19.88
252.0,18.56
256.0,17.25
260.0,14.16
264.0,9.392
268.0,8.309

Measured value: 20.52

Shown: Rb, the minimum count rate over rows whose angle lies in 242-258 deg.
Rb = 17.25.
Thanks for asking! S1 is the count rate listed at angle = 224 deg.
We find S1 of 20.17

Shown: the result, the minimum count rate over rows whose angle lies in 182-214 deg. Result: 19.39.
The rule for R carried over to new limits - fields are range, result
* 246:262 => 19.88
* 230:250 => 20.94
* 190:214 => 22.39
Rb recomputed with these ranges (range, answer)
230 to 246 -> 20.01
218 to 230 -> 20.17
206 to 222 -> 19.95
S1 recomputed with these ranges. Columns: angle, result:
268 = 8.309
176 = 19.52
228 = 20.31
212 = 20.12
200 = 19.93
